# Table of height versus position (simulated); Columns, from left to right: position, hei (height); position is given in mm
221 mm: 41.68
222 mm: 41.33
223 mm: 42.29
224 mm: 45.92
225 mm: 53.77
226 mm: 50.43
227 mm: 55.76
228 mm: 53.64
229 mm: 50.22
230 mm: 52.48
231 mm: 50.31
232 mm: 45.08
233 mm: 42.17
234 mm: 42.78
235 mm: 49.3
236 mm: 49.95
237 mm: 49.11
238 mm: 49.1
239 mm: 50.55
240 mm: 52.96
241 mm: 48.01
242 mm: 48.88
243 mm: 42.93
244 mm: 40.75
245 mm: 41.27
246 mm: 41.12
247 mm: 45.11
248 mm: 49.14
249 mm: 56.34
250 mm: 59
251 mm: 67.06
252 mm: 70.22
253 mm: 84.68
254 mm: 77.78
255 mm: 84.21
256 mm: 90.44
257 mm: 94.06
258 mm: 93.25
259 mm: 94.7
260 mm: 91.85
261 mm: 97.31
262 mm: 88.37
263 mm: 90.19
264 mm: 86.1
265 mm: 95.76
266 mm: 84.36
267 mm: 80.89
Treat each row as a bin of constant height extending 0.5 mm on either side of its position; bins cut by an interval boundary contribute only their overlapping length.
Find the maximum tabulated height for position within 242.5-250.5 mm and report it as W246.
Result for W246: 59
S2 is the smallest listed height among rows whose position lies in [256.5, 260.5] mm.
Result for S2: 91.85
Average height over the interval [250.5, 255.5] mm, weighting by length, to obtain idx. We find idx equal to 76.8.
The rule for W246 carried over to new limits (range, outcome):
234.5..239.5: 50.55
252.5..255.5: 84.68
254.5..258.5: 94.06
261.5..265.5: 95.76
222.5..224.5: 45.92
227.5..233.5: 53.64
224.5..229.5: 55.76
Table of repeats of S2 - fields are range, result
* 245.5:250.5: 41.12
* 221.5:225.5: 41.33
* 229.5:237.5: 42.17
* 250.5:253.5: 67.06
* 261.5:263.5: 88.37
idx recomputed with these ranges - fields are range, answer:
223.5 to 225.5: 49.8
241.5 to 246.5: 43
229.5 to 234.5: 46.6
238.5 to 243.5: 48.7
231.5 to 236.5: 45.9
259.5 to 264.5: 90.8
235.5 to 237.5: 49.5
